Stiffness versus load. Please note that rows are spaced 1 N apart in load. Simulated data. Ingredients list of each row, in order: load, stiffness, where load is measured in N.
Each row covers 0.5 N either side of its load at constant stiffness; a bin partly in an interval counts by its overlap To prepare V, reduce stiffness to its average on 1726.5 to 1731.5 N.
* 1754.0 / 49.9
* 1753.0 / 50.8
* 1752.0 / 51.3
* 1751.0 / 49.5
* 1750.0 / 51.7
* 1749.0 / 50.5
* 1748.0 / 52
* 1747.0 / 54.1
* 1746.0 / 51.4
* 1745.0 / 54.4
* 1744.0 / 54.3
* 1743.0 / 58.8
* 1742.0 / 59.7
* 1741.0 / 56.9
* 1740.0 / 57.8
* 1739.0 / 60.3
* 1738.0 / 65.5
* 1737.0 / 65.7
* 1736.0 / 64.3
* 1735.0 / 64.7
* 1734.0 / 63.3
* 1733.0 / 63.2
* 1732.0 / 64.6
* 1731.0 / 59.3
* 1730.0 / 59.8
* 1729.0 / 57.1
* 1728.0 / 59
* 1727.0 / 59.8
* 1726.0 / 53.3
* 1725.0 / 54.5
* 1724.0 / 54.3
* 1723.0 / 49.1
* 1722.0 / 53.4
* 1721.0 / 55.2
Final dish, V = 59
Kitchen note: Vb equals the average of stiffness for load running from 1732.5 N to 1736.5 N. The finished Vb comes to 63.9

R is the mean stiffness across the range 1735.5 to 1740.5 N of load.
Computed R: 62.7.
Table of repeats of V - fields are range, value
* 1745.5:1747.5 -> 52.8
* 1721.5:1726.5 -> 52.9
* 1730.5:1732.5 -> 61.9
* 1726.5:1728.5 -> 59.4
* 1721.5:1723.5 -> 51.2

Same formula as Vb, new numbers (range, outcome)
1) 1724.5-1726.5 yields 53.9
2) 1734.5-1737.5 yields 64.9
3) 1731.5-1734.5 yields 63.7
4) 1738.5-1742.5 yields 58.7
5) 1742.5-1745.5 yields 55.8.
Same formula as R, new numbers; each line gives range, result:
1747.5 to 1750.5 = 51.4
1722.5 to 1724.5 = 51.7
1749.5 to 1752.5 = 50.8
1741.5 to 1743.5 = 59.2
